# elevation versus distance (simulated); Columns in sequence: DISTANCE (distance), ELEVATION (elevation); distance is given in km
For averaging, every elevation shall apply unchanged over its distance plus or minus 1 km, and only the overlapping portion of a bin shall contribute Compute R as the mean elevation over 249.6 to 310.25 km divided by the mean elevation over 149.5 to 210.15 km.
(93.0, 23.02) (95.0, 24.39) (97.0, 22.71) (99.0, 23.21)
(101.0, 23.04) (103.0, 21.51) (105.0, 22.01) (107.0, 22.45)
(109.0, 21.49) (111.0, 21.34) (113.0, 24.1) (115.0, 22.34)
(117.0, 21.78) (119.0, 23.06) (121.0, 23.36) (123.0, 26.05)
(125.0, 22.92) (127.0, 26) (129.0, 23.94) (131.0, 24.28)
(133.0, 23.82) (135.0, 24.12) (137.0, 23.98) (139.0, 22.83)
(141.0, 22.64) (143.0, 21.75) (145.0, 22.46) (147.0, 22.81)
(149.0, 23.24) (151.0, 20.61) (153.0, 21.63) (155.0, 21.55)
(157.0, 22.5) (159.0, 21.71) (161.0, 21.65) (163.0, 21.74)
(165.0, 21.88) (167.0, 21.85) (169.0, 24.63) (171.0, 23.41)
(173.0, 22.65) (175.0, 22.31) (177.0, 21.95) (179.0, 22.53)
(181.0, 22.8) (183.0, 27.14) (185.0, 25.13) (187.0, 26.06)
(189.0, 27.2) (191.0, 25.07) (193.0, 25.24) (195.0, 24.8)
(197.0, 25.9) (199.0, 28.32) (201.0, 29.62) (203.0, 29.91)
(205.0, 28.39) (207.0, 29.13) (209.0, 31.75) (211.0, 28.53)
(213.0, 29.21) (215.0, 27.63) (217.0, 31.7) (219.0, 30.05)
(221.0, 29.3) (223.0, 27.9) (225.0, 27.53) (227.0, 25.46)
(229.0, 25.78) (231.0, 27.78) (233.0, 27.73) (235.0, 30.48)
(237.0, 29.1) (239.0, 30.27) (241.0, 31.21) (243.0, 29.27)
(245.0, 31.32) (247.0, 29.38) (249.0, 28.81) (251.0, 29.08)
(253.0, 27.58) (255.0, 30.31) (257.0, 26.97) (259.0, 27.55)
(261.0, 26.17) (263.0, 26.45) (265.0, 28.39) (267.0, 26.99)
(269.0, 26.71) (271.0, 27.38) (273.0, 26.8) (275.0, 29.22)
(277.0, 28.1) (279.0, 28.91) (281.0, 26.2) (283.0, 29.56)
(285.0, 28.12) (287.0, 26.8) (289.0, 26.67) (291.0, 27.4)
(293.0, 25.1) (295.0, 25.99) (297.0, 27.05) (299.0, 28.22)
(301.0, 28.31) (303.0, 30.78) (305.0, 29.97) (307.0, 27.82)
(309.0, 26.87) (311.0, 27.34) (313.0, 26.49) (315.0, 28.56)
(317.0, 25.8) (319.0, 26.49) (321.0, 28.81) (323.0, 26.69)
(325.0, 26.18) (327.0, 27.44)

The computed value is 1.13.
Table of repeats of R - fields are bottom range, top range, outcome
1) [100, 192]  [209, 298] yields 1.22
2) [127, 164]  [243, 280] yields 1.24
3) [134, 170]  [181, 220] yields 1.24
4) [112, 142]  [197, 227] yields 1.22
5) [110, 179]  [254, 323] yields 1.21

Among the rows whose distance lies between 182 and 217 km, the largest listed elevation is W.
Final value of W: 31.75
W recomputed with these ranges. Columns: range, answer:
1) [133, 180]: 24.63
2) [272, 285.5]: 29.56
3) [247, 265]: 30.31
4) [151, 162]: 22.5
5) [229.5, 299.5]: 31.32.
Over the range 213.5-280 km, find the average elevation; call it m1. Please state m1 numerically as 28.4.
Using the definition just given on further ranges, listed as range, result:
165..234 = 26.5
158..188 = 23.2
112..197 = 23.4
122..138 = 24.4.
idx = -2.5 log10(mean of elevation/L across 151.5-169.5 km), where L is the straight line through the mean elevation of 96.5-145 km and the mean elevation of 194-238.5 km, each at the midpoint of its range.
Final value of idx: 0.15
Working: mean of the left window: 23.1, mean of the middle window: 22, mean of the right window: 28.5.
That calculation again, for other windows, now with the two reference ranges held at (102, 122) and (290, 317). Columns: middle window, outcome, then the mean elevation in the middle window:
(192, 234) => -0.12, 28.2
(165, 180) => 0.06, 22.7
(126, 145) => -0.03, 23.6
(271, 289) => -0.04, 27.9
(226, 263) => -0.10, 28.5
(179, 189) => -0.04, 25.2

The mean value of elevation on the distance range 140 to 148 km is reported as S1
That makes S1 22.4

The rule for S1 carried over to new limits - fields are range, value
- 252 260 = 28.1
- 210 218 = 29.3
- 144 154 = 22.1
